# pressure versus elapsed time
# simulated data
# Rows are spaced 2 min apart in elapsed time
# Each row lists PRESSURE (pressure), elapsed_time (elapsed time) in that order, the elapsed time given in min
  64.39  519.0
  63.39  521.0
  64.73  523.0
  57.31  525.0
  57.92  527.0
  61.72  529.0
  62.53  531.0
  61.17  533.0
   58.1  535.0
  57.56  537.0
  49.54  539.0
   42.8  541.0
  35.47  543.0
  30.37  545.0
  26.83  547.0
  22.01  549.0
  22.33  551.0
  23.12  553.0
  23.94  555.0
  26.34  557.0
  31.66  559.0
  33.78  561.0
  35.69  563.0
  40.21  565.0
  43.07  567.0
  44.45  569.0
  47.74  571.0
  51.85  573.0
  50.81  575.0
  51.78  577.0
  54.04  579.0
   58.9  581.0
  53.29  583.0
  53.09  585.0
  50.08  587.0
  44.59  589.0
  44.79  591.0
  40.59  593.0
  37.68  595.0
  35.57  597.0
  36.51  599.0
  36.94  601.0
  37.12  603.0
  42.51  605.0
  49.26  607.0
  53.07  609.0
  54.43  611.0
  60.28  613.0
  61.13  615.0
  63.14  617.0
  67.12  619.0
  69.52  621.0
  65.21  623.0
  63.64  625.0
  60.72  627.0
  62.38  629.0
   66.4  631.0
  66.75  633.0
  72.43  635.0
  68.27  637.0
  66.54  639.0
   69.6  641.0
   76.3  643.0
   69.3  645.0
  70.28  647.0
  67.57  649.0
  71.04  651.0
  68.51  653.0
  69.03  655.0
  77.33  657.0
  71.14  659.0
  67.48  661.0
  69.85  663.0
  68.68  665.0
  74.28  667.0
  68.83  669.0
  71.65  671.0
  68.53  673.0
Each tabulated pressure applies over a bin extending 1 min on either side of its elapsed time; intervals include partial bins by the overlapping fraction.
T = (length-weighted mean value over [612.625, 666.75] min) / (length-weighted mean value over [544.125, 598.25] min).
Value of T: 1.70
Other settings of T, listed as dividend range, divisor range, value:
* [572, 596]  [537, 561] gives 1.56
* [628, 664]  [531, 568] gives 1.85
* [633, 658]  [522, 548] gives 1.37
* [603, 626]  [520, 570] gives 1.35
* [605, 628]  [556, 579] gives 1.42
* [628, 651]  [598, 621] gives 1.33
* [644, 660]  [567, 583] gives 1.38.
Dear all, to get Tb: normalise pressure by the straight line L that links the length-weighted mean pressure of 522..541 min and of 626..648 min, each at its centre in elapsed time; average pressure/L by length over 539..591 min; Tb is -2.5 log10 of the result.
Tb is 0.462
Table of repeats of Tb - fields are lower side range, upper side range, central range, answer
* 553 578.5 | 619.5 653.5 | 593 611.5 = 0.28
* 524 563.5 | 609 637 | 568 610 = 0.16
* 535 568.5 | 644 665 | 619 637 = -0.09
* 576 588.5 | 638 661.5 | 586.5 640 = 0.13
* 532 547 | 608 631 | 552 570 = 0.45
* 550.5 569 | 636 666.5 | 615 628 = -0.12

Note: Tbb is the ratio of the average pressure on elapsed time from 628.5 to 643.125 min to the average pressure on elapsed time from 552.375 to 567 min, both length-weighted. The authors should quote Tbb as 2.15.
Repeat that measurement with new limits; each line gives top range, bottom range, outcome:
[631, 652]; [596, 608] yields 1.76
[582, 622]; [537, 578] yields 1.33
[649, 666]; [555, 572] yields 1.90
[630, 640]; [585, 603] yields 1.65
